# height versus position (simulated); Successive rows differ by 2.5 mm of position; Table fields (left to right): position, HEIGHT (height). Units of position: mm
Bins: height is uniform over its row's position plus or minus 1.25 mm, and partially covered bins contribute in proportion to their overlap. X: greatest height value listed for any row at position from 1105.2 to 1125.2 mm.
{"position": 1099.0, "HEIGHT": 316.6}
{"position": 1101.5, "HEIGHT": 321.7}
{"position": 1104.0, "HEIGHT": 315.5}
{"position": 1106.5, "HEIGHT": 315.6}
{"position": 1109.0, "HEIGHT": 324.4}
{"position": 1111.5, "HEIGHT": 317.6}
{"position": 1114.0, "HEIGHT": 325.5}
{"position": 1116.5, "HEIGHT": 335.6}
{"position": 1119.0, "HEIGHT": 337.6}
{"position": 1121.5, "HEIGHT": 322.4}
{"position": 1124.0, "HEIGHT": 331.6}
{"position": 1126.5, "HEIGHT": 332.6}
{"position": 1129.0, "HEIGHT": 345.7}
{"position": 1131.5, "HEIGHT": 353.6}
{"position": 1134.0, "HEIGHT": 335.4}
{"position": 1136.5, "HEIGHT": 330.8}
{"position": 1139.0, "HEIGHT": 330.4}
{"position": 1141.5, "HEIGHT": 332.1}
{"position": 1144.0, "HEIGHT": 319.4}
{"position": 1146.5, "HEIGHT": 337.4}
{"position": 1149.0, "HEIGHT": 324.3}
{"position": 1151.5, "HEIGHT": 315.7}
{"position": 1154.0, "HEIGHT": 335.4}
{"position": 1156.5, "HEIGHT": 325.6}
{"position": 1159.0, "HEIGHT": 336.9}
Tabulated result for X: 337.6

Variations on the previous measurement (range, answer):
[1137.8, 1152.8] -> 337.4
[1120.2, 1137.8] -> 353.6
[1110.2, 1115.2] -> 325.5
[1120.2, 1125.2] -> 331.6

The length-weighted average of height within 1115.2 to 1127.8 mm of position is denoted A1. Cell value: 332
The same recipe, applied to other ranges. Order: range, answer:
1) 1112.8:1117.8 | 331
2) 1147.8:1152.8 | 320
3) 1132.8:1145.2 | 330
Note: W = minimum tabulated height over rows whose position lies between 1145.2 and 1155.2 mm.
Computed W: 315.7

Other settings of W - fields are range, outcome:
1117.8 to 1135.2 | 322.4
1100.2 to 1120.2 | 315.5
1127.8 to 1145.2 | 319.4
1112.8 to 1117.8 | 325.5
